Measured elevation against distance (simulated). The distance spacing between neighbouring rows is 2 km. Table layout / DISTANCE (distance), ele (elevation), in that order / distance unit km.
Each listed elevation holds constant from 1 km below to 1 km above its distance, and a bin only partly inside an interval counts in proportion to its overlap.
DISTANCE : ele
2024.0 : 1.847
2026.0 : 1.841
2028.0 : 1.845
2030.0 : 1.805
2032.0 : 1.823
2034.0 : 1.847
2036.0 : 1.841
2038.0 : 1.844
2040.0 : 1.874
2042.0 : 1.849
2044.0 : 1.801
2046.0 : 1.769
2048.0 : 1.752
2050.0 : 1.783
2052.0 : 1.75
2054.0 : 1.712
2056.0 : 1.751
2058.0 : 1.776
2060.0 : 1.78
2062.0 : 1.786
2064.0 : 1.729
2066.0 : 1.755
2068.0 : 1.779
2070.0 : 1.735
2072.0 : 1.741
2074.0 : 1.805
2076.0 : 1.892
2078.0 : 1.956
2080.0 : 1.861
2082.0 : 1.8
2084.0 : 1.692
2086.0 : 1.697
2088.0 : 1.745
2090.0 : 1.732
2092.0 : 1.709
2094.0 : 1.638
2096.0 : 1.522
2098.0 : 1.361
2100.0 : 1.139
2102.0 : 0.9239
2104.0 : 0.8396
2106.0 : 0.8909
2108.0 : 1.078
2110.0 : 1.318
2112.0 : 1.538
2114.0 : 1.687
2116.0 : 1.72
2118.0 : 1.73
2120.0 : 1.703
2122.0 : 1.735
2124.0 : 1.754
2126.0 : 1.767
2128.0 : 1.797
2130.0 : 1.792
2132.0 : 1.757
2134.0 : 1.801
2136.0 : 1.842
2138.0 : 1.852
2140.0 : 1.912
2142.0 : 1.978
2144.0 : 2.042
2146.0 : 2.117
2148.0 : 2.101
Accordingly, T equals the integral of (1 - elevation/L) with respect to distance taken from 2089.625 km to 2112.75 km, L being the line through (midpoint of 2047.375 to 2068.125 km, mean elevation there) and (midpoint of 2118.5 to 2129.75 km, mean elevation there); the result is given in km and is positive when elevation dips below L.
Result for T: 6.08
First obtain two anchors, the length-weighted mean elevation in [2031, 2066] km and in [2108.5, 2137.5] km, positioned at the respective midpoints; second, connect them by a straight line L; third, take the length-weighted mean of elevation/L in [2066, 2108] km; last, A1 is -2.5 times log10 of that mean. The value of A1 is 0.12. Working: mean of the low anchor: 1.79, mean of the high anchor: 1.7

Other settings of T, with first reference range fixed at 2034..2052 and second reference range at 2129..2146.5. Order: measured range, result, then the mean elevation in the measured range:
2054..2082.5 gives 0.6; 1.79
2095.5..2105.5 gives 4.0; 1.13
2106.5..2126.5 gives 3.1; 1.58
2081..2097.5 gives 1.5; 1.68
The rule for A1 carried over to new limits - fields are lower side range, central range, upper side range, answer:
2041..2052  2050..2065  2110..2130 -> 0.011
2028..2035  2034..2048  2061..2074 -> -0.009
